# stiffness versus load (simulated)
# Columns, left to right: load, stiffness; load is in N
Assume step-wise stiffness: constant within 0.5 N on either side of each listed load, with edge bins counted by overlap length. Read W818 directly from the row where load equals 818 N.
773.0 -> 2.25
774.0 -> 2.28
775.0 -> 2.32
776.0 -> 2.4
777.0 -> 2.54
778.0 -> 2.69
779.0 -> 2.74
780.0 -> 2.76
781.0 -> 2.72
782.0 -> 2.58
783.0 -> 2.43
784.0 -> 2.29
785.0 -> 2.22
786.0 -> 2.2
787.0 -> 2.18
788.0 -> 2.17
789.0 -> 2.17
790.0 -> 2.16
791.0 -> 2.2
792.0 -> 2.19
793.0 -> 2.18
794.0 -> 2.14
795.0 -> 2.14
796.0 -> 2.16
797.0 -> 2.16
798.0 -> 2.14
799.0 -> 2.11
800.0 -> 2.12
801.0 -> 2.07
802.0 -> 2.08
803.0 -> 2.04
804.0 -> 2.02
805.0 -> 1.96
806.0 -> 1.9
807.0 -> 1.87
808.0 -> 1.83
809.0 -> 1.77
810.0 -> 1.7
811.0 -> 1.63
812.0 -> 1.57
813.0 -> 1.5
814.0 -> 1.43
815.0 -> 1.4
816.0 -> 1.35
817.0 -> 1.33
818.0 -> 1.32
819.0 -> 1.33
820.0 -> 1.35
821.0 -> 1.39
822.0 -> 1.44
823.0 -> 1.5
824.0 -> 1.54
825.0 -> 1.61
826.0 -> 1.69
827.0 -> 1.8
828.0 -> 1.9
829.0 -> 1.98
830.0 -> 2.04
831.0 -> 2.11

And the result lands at 1.32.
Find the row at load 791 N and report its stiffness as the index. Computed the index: 2.2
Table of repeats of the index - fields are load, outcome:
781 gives 2.72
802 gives 2.08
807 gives 1.87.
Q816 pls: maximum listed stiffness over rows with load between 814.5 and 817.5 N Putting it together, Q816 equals 1.4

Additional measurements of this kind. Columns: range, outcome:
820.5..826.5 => 1.69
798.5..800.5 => 2.12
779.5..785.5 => 2.76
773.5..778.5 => 2.69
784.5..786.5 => 2.22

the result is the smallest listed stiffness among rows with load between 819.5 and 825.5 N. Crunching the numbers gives 1.35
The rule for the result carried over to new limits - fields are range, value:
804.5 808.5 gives 1.83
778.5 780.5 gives 2.74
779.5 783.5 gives 2.43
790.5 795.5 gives 2.14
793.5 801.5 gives 2.07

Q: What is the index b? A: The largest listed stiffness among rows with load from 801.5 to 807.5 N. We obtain 2.08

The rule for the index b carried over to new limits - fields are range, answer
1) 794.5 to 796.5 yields 2.16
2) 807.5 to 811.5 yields 1.83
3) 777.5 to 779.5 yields 2.74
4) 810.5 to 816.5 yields 1.63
